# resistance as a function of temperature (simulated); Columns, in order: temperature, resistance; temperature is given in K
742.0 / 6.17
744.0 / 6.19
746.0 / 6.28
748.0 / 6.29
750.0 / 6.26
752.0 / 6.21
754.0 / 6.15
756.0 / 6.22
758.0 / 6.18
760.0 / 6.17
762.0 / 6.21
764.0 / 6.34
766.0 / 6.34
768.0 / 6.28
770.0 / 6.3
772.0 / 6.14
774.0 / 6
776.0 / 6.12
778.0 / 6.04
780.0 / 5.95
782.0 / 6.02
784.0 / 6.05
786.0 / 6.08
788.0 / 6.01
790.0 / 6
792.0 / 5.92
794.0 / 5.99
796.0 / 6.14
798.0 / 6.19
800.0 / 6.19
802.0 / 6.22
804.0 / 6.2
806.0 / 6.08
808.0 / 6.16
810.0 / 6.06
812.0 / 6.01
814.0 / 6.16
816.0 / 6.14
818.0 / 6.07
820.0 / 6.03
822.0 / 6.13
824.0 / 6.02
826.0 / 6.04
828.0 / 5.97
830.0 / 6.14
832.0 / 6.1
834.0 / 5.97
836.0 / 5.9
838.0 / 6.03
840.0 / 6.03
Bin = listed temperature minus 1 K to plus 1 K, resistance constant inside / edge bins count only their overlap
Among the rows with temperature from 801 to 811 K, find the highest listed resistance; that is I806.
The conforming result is 6.22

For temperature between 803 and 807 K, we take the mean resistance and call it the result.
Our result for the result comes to 6.14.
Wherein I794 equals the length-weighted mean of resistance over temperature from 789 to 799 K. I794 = 6.05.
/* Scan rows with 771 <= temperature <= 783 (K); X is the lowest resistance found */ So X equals 5.95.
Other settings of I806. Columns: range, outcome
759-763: 6.21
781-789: 6.08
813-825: 6.16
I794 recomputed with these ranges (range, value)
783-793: 6.01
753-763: 6.19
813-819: 6.12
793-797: 6.06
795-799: 6.17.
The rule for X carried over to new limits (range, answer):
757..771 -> 6.17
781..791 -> 6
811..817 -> 6.01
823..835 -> 5.97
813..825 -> 6.02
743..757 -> 6.15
